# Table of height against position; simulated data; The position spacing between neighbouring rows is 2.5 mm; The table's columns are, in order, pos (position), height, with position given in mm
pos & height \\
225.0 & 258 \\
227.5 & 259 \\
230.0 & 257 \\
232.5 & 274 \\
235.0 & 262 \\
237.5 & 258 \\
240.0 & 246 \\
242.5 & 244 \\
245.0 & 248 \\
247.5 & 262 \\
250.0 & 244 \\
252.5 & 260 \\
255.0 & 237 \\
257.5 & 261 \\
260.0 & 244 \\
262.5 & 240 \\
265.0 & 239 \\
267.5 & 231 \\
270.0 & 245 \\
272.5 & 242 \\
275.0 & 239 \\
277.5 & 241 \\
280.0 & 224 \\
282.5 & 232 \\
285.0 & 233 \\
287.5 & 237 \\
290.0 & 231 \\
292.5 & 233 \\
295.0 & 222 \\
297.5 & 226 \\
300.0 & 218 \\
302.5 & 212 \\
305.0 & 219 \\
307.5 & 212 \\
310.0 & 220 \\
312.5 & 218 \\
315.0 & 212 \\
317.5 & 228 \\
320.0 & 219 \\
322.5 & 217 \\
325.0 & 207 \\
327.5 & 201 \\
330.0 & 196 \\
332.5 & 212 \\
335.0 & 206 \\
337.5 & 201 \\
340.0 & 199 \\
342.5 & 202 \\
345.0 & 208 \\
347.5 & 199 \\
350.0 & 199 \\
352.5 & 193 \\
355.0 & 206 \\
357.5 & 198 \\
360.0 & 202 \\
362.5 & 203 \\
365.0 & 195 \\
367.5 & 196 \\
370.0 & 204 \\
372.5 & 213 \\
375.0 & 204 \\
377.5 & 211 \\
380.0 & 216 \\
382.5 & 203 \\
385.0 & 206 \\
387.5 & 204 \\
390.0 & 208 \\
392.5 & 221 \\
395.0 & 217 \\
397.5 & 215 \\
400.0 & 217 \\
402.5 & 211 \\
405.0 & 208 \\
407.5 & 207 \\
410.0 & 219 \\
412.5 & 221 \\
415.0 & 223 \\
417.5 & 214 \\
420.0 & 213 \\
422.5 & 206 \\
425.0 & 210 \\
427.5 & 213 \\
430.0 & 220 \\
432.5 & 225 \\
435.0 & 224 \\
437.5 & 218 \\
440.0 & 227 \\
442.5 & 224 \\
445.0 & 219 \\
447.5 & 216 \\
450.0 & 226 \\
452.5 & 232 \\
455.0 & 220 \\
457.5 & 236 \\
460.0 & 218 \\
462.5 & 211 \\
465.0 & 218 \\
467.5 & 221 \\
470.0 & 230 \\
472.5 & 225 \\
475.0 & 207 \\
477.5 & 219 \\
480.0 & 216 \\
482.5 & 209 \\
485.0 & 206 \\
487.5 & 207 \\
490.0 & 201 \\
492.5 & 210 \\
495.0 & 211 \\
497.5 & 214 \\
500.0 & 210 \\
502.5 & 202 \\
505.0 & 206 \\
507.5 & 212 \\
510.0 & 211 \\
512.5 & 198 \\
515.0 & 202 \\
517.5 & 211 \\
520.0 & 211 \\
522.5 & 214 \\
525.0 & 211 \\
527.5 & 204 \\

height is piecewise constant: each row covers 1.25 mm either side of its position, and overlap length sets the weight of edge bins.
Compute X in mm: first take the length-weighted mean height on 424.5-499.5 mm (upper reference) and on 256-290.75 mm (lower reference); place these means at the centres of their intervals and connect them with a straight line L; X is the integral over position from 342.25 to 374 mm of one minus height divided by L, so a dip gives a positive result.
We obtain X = 3.86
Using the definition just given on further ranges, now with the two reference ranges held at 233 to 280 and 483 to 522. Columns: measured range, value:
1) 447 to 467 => -0.69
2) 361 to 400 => 3.25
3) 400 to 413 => 0.57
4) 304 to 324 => 1.65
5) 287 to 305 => 1.18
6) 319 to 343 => 2.95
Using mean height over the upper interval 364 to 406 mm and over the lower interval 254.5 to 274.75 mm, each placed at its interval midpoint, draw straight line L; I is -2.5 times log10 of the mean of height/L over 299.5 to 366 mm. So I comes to 0.081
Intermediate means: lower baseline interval 242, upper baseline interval 209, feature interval 207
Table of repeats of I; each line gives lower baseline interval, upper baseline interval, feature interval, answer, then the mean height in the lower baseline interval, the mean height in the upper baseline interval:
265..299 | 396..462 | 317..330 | 0.086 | 234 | 218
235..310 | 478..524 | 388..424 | 0.032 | 237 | 209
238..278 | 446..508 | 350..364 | 0.160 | 246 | 215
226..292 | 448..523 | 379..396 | 0.085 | 246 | 214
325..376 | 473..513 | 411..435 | -0.056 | 202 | 209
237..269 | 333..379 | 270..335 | 0.017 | 247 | 202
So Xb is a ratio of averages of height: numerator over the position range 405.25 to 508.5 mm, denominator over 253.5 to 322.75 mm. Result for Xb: 0.94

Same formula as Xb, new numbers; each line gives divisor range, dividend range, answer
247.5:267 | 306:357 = 0.84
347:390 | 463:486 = 1.07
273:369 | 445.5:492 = 1.02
